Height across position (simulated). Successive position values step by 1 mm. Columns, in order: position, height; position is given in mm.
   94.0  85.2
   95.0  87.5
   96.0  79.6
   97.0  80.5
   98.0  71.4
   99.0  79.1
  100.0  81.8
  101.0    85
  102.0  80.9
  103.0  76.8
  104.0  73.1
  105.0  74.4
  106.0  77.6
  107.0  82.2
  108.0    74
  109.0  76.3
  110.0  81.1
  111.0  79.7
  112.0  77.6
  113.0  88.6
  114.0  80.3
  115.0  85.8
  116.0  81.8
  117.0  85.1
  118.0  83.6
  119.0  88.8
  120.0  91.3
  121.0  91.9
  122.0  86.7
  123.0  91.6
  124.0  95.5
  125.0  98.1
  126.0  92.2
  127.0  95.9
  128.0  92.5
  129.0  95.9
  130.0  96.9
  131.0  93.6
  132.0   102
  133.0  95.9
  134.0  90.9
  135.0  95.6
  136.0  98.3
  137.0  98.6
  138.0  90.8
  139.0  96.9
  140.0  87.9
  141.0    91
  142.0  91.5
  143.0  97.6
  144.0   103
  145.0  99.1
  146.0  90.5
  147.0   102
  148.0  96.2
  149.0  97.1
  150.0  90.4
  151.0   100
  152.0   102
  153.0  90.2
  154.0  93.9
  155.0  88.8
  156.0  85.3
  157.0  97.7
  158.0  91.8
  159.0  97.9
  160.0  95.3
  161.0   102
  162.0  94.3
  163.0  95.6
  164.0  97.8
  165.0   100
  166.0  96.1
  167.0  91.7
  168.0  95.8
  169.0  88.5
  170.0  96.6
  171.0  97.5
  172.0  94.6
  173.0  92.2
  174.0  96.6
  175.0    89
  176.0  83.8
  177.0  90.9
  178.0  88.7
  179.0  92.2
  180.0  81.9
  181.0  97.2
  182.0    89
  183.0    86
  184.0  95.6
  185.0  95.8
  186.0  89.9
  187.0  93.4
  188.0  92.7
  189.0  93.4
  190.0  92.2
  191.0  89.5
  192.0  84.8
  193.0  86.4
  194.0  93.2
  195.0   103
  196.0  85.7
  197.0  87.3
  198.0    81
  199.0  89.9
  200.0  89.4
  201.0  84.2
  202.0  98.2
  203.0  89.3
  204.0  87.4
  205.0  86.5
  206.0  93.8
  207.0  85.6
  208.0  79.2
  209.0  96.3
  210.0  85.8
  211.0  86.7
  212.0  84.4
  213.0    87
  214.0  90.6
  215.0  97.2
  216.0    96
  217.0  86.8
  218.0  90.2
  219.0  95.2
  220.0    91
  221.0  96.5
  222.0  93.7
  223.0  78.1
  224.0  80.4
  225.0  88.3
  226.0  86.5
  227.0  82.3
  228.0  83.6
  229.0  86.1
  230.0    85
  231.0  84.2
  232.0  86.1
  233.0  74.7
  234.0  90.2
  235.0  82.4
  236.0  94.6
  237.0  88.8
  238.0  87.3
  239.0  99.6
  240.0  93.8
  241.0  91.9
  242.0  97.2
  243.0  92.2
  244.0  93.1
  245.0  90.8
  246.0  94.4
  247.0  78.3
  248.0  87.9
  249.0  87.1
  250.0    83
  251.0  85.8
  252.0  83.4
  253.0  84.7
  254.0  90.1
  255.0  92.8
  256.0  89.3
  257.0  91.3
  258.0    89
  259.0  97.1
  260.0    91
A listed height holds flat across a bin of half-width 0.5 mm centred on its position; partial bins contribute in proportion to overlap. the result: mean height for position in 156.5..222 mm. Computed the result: 91.6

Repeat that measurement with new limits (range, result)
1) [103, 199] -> 91.2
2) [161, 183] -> 92.9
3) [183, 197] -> 91.6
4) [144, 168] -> 95.6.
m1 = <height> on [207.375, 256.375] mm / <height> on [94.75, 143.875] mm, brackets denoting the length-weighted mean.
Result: 1.0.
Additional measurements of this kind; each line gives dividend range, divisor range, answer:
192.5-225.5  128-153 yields 0.93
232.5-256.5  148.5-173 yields 0.94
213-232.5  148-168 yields 0.93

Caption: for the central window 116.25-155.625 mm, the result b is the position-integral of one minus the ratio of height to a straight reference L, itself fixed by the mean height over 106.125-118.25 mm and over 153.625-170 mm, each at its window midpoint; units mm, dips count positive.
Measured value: -2.9 mm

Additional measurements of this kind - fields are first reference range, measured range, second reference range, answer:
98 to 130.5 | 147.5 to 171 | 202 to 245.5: -2.32 mm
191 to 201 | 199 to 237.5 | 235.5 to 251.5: 0.65 mm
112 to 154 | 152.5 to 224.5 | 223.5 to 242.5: -0.91 mm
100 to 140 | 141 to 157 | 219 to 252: -1.34 mm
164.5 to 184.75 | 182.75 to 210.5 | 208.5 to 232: 0.14 mm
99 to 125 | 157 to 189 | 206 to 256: -2.81 mm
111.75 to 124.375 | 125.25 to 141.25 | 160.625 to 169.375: -0.90 mm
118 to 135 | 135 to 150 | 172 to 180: -0.51 mm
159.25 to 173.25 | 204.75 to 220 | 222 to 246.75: 0.16 mm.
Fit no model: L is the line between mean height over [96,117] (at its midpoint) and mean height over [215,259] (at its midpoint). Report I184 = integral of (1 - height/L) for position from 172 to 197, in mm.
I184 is -1.8 mm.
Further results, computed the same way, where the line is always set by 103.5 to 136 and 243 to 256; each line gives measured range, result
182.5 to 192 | -0.4 mm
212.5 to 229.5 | -0.2 mm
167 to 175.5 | -0.6 mm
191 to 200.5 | -0.1 mm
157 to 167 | -1.0 mm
